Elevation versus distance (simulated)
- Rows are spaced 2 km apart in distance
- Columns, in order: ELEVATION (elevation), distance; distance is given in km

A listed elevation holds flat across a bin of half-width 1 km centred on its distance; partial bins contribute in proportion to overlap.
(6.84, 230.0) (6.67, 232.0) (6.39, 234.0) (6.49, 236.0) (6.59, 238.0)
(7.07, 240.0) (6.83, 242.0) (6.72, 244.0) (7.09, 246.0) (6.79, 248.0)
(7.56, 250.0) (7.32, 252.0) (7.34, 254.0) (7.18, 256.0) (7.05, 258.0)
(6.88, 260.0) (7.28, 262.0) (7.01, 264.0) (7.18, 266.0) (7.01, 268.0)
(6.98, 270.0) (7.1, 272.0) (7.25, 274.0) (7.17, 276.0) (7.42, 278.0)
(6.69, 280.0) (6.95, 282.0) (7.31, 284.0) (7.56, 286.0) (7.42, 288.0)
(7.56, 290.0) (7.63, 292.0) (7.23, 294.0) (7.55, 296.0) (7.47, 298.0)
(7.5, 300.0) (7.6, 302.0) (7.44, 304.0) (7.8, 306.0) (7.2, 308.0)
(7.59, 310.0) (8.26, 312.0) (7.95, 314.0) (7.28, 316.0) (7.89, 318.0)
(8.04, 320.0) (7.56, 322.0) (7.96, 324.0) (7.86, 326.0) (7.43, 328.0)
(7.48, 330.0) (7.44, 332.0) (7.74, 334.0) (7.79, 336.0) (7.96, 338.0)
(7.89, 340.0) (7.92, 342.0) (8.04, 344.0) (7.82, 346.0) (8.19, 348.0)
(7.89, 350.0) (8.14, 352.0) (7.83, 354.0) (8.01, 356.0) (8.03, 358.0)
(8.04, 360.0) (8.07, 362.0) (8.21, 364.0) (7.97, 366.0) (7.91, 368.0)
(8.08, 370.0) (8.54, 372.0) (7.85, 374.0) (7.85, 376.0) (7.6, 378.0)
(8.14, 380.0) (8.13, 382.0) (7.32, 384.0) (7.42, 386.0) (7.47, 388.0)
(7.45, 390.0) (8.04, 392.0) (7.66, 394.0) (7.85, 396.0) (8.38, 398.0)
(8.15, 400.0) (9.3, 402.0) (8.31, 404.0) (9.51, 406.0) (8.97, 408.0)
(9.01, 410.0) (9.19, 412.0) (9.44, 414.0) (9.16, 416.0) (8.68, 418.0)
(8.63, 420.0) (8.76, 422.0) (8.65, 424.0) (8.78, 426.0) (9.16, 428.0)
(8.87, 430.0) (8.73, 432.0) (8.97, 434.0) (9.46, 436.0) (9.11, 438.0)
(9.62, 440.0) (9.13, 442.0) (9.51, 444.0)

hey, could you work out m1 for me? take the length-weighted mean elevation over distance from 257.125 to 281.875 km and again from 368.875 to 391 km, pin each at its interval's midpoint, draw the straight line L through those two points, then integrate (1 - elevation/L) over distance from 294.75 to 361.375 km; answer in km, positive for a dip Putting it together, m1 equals -2.8 km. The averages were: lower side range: 7.08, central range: 7.78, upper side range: 7.81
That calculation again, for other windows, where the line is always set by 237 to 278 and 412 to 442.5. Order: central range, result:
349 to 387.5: 1.82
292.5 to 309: 0.20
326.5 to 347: 0.59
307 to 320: -0.01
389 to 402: 0.94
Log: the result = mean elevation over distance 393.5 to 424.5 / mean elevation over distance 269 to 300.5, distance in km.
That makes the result 1.2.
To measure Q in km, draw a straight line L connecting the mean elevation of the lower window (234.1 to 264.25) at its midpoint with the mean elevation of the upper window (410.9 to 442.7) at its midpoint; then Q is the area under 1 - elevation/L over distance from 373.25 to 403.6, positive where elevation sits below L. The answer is 2.4 km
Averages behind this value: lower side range 6.99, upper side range 9.02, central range 7.92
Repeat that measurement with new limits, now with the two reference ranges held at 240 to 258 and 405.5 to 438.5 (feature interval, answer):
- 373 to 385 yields 1.00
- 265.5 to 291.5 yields 0.75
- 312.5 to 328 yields 0.19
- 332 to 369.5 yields 1.17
